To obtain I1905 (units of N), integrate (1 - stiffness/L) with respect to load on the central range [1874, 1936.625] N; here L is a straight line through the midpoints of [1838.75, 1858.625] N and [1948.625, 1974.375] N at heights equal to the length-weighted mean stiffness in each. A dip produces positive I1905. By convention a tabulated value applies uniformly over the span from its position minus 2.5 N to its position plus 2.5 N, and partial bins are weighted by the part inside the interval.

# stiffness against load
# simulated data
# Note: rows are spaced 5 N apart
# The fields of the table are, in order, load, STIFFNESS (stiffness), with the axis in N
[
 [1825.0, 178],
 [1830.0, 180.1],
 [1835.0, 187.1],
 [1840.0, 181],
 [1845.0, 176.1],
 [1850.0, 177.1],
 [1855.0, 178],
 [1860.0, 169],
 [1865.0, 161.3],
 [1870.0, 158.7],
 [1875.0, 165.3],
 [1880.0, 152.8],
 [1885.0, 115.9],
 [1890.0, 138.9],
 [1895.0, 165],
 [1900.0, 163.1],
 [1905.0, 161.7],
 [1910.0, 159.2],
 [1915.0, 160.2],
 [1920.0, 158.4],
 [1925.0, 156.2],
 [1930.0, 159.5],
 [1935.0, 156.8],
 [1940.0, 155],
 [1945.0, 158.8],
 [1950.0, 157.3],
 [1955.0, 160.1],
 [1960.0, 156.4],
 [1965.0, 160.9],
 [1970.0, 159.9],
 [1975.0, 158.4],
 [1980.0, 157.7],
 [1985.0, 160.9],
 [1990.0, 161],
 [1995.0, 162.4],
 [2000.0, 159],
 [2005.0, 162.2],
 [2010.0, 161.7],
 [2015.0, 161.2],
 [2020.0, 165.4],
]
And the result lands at 5.0 N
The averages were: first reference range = 177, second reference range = 159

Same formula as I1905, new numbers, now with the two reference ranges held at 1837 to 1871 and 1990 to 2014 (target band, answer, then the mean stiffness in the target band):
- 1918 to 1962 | 2.2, 158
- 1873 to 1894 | 3.2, 144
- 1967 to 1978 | 0.3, 159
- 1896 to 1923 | 1.2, 161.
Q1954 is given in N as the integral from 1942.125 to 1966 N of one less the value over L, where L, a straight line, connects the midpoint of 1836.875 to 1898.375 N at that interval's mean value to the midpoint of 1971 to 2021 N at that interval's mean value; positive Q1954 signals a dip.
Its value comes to 0.4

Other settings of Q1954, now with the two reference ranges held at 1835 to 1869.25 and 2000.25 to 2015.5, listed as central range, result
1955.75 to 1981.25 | 0.9 N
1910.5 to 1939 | 1.7 N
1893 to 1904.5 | 0.4 N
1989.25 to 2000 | 0.1 N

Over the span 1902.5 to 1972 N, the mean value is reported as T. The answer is 159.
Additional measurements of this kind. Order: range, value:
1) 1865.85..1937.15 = 155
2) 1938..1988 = 159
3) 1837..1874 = 172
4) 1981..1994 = 161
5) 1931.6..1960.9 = 158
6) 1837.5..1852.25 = 178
